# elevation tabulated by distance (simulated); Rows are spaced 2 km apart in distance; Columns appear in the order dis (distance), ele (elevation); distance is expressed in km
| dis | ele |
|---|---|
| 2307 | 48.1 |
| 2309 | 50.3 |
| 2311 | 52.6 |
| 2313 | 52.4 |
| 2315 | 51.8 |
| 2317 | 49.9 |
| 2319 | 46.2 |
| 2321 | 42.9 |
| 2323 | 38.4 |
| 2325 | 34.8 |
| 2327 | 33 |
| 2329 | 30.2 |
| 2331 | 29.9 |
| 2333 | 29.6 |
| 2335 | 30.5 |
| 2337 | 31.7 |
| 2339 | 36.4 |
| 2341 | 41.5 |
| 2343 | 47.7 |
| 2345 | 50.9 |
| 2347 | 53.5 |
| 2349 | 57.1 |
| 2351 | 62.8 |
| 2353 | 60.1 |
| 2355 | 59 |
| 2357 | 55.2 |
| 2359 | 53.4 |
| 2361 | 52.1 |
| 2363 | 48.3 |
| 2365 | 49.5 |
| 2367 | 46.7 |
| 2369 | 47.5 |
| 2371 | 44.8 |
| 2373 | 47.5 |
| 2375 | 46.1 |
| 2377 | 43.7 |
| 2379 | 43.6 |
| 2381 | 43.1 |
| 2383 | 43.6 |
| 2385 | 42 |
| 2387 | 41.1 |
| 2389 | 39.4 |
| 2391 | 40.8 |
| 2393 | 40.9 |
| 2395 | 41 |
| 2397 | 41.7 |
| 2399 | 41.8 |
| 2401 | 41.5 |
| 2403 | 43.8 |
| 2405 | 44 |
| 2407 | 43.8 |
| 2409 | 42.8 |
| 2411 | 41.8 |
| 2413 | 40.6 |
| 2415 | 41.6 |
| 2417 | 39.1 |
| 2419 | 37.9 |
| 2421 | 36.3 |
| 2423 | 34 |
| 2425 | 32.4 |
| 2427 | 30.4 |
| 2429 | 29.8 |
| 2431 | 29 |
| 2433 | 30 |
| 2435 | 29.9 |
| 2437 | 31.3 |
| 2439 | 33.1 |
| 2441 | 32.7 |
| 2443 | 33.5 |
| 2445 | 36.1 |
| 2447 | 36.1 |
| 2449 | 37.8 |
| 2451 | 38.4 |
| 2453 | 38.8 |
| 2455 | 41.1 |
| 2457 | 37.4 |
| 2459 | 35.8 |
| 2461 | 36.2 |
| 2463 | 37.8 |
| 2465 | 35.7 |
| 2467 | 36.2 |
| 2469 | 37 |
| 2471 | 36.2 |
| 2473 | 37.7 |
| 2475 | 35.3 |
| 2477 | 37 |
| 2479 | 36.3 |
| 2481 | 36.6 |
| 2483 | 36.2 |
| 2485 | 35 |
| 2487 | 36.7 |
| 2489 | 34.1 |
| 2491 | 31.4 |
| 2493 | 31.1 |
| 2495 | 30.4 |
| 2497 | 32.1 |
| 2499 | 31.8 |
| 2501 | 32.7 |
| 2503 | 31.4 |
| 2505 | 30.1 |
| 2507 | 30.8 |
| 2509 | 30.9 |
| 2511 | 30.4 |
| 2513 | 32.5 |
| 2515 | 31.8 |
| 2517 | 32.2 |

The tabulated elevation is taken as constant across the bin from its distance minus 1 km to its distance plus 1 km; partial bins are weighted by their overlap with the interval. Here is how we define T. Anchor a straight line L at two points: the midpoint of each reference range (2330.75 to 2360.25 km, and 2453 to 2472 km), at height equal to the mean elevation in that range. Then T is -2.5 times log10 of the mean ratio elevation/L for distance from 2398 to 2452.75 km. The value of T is 0.10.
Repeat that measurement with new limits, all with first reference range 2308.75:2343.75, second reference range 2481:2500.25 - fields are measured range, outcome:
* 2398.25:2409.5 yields -0.16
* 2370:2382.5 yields -0.17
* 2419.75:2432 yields 0.13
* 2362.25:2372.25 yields -0.22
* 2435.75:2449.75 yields 0.04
